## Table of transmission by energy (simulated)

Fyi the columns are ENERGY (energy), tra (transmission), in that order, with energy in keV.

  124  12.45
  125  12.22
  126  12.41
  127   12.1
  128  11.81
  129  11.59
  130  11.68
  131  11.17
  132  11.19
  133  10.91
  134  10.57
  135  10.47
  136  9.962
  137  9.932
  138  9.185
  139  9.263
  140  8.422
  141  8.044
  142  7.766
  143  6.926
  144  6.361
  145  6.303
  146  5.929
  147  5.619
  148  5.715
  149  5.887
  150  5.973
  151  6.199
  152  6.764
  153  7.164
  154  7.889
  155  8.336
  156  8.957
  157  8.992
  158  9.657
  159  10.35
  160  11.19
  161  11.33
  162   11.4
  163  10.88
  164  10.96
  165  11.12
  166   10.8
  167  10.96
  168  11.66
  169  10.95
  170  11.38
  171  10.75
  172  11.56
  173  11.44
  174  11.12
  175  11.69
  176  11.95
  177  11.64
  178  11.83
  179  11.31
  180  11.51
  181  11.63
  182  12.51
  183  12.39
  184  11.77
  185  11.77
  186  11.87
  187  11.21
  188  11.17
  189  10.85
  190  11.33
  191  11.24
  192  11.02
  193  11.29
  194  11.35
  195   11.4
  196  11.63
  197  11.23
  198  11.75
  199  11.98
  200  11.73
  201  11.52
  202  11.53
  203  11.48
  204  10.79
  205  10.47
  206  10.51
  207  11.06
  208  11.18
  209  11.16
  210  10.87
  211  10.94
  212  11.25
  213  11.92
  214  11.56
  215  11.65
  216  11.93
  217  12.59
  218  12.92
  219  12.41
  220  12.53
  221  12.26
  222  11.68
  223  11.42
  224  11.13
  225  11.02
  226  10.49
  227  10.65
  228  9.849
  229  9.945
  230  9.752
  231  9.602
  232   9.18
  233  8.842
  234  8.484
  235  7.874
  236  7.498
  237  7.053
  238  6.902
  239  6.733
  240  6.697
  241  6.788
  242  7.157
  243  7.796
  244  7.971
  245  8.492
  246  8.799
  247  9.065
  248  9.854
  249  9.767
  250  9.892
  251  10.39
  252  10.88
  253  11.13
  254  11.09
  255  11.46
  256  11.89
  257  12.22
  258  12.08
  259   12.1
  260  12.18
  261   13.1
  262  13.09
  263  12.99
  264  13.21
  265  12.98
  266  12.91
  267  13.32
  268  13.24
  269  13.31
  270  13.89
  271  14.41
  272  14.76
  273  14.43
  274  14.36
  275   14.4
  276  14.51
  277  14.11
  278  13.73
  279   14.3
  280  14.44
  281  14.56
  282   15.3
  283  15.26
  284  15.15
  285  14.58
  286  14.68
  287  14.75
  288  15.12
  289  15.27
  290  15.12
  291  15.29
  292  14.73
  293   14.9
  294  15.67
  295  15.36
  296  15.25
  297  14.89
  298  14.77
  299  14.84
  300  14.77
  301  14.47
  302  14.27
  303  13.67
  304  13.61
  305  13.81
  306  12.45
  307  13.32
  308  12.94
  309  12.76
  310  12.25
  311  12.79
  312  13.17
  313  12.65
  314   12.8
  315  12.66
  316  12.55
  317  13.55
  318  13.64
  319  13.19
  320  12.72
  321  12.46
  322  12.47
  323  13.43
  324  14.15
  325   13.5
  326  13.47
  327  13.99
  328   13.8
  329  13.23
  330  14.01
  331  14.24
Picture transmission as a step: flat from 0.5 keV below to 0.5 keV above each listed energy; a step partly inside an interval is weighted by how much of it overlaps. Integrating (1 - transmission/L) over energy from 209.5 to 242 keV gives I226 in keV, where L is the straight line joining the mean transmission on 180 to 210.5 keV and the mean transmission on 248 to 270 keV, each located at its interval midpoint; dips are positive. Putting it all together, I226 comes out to 4.4 keV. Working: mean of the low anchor 11.4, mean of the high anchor 12.1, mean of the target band 10.1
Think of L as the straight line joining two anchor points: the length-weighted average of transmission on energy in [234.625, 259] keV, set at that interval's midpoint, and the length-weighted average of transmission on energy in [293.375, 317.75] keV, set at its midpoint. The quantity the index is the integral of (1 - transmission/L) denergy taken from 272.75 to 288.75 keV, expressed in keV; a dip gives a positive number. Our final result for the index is -3.8 keV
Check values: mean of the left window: 9.21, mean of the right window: 13.7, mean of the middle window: 14.6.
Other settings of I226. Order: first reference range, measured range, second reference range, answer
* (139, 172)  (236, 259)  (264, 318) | 5.81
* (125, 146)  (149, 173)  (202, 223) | 1.48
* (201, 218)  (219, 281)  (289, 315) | 7.17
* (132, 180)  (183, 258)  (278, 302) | 9.01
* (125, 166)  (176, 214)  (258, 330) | -2.39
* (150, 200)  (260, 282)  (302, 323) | -2.60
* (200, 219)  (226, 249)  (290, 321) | 6.90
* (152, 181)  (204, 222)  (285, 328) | 0.19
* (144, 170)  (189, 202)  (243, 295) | -1.47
